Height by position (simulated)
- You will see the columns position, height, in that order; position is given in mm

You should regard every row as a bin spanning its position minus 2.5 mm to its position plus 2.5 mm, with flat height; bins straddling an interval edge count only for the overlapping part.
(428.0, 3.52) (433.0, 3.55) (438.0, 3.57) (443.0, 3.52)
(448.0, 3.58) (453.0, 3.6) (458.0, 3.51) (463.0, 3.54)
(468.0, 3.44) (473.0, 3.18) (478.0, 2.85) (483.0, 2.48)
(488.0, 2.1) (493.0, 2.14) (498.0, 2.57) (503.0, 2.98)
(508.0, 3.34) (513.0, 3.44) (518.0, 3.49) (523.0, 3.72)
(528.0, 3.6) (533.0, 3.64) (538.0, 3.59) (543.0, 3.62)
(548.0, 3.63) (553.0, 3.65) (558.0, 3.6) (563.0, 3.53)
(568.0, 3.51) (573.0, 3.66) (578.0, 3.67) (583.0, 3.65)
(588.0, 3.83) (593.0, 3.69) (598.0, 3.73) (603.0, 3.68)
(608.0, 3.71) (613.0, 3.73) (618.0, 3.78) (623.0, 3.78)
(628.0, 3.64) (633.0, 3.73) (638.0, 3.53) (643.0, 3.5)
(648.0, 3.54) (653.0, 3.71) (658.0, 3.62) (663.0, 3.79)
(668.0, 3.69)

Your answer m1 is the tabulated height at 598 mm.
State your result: 3.73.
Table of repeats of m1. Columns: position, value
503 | 2.98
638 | 3.53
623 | 3.78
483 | 2.48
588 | 3.83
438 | 3.57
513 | 3.44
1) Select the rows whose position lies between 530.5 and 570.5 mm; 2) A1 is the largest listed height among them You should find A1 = 3.65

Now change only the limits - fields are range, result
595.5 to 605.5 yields 3.73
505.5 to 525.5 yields 3.72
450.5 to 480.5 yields 3.6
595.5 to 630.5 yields 3.78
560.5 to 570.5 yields 3.53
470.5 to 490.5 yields 3.18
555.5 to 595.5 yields 3.83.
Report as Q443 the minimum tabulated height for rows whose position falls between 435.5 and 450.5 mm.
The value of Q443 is 3.52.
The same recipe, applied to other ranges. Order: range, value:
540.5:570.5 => 3.51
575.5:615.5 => 3.65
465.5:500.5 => 2.1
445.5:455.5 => 3.58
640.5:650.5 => 3.5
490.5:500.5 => 2.14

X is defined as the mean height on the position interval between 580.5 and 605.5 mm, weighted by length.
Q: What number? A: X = 3.72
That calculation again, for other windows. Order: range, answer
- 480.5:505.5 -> 2.45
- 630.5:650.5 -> 3.58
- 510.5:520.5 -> 3.47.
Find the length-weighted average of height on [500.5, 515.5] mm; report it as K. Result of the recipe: 3.25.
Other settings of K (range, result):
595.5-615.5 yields 3.71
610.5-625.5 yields 3.76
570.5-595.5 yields 3.7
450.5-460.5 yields 3.55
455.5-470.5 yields 3.5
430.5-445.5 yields 3.55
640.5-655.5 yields 3.58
